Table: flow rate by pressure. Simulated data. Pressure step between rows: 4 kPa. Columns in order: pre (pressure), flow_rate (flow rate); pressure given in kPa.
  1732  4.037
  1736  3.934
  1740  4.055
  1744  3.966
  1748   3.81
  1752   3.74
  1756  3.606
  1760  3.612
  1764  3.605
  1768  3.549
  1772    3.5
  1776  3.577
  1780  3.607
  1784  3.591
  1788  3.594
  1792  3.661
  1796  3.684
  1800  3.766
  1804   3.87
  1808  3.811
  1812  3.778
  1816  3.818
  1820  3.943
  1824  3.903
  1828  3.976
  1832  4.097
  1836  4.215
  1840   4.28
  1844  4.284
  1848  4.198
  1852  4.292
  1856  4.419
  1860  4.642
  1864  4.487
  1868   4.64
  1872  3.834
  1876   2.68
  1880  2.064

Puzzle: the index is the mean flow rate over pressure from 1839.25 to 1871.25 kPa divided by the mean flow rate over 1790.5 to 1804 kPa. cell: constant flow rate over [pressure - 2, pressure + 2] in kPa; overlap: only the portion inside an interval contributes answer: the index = 1.2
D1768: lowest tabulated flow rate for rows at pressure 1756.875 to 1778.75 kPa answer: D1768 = 3.5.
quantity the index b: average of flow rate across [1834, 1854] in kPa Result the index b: 4.25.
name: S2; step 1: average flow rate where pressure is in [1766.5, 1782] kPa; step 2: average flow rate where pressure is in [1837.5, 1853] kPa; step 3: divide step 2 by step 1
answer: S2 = 1.20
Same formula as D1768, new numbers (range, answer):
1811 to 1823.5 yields 3.778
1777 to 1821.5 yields 3.591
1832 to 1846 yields 4.097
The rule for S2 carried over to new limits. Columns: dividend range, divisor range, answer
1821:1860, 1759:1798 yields 1.17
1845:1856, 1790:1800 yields 1.16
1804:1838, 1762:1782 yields 1.10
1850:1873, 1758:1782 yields 1.23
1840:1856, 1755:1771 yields 1.19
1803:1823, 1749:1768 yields 1.06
